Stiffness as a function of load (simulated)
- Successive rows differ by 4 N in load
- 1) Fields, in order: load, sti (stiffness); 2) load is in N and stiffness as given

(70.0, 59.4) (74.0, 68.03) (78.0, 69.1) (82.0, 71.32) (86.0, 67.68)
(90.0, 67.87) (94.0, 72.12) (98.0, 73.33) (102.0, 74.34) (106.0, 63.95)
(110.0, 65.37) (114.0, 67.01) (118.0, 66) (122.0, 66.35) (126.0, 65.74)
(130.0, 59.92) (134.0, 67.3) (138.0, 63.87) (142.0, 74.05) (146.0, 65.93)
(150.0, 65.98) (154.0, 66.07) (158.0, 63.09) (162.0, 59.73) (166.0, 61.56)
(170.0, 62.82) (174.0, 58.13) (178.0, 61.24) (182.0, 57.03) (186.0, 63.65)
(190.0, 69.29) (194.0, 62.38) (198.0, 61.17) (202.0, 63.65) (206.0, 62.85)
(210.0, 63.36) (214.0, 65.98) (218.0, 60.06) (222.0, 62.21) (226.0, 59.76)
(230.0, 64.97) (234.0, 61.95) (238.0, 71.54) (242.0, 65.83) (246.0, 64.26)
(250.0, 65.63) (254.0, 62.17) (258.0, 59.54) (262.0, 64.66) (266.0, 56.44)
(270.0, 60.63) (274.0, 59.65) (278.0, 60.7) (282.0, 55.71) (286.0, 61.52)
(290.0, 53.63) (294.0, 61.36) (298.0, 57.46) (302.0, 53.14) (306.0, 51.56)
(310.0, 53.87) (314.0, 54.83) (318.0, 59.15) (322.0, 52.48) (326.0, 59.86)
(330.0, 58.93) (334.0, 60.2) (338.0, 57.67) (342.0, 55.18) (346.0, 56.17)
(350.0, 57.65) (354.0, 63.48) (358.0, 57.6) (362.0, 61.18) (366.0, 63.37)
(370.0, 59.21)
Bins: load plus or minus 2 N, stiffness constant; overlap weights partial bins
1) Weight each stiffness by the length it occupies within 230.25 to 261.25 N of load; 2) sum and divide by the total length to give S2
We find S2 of 64.5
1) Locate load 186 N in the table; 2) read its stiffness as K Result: 63.65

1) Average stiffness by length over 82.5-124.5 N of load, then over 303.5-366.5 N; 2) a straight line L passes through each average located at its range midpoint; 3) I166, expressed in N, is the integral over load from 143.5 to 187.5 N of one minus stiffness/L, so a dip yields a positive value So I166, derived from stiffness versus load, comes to 2.1 N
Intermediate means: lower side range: 68.5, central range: 62.4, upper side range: 57.5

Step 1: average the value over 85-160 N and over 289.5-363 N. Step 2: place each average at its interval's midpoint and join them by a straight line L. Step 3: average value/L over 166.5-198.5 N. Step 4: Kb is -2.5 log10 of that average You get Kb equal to 0.038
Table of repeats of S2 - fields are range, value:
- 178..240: 63.3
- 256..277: 60.2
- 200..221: 63.1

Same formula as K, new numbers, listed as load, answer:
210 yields 63.36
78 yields 69.1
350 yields 57.65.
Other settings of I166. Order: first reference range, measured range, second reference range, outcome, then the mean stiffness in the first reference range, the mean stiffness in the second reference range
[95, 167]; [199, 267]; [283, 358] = -2.2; 66.2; 57.1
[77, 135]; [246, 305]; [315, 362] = 1.2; 67.8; 58.1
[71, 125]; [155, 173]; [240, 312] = 0.9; 68.4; 59.3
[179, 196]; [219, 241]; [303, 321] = -1.4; 63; 54.6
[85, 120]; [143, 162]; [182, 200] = 0.1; 68.7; 63.3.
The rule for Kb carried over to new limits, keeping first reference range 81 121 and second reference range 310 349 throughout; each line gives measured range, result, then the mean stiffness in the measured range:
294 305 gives 0.05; 56.1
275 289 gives 0.01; 58.9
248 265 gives -0.03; 62.6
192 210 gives 0.02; 62.6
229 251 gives -0.07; 65.7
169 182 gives 0.09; 60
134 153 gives -0.01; 67.4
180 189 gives 0.05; 61.3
